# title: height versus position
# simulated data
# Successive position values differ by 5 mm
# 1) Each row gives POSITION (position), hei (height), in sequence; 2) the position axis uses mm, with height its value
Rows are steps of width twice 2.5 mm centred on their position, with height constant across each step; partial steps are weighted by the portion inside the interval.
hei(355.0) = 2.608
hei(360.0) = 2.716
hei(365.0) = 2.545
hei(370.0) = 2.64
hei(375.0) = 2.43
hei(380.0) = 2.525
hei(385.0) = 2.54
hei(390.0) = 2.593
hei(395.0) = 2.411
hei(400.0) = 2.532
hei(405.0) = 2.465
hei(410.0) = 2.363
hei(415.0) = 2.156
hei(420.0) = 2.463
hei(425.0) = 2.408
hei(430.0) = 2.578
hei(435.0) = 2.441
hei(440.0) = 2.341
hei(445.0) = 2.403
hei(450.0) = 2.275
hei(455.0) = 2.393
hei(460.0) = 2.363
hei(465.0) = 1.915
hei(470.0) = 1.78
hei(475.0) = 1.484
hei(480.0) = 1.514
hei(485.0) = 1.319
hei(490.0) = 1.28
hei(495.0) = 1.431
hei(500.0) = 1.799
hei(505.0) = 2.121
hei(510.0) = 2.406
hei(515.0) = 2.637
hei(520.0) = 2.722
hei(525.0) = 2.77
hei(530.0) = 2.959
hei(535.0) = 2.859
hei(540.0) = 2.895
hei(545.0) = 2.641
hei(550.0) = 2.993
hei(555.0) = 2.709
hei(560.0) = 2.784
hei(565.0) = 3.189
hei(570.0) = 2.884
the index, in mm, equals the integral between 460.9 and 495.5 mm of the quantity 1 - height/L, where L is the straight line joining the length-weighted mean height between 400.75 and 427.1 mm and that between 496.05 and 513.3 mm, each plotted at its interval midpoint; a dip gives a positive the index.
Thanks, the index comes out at 9.47 mm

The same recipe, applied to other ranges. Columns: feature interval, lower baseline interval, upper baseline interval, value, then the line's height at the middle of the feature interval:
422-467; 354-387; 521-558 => 5.5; 2.68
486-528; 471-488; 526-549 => 0.6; 2.12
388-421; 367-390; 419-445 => 0.9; 2.49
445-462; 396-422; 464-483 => -4.3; 1.88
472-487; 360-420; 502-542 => 6.6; 2.6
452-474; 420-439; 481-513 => 0.3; 2.1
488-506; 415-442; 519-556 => 7.1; 2.68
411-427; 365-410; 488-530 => 0.6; 2.43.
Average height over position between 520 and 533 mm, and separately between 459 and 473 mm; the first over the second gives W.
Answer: 1.4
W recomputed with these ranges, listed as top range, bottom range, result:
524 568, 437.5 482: 1.39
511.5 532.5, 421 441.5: 1.13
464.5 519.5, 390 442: 0.75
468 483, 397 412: 0.64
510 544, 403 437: 1.15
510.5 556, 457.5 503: 1.68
